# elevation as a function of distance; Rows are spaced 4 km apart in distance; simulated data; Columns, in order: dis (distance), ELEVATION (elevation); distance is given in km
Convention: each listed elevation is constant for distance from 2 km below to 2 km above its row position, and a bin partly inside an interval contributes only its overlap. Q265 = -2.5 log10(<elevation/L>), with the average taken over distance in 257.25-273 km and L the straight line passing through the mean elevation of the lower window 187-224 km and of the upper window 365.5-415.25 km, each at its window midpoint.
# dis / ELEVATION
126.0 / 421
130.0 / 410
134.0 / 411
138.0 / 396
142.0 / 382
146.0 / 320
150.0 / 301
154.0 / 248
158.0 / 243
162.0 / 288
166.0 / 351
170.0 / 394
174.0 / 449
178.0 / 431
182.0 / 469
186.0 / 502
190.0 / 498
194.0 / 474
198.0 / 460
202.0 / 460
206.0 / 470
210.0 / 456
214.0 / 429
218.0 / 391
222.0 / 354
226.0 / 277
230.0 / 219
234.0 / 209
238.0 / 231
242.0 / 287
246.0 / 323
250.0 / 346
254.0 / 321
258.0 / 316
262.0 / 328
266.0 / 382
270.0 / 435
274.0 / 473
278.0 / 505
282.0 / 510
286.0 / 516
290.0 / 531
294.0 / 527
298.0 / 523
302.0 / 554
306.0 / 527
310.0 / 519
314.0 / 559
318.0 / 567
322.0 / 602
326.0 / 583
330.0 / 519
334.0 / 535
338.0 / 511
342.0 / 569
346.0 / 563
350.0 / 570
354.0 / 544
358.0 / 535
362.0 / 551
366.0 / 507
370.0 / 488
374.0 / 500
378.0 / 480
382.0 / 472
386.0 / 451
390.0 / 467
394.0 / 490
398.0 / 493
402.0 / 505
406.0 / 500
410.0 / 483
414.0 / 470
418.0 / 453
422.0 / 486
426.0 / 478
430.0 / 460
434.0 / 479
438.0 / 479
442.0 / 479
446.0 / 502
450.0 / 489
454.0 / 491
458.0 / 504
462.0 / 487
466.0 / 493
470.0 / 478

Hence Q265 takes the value 0.21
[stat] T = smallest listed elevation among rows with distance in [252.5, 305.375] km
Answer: 316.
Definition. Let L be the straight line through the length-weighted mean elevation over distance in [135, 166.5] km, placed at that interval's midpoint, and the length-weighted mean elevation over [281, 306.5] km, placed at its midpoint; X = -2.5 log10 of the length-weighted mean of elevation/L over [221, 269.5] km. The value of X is 0.45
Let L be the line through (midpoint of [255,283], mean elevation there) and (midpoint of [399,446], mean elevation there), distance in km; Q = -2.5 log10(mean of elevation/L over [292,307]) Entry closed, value -0.24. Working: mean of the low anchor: 415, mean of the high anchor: 481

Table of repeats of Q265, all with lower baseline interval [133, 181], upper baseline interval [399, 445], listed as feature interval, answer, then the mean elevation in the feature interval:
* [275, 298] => -0.24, 516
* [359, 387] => -0.09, 496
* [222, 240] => 0.49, 247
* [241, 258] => 0.23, 321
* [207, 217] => -0.16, 440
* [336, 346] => -0.23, 545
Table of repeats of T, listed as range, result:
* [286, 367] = 507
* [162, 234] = 209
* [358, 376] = 488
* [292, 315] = 519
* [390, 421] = 453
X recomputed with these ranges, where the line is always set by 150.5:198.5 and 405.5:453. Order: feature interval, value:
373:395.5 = -0.02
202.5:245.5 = 0.22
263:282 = -0.05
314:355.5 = -0.24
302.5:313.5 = -0.21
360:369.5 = -0.14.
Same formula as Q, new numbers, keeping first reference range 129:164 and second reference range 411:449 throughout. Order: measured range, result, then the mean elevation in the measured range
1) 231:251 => 0.36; 273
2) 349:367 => -0.23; 542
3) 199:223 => -0.18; 431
